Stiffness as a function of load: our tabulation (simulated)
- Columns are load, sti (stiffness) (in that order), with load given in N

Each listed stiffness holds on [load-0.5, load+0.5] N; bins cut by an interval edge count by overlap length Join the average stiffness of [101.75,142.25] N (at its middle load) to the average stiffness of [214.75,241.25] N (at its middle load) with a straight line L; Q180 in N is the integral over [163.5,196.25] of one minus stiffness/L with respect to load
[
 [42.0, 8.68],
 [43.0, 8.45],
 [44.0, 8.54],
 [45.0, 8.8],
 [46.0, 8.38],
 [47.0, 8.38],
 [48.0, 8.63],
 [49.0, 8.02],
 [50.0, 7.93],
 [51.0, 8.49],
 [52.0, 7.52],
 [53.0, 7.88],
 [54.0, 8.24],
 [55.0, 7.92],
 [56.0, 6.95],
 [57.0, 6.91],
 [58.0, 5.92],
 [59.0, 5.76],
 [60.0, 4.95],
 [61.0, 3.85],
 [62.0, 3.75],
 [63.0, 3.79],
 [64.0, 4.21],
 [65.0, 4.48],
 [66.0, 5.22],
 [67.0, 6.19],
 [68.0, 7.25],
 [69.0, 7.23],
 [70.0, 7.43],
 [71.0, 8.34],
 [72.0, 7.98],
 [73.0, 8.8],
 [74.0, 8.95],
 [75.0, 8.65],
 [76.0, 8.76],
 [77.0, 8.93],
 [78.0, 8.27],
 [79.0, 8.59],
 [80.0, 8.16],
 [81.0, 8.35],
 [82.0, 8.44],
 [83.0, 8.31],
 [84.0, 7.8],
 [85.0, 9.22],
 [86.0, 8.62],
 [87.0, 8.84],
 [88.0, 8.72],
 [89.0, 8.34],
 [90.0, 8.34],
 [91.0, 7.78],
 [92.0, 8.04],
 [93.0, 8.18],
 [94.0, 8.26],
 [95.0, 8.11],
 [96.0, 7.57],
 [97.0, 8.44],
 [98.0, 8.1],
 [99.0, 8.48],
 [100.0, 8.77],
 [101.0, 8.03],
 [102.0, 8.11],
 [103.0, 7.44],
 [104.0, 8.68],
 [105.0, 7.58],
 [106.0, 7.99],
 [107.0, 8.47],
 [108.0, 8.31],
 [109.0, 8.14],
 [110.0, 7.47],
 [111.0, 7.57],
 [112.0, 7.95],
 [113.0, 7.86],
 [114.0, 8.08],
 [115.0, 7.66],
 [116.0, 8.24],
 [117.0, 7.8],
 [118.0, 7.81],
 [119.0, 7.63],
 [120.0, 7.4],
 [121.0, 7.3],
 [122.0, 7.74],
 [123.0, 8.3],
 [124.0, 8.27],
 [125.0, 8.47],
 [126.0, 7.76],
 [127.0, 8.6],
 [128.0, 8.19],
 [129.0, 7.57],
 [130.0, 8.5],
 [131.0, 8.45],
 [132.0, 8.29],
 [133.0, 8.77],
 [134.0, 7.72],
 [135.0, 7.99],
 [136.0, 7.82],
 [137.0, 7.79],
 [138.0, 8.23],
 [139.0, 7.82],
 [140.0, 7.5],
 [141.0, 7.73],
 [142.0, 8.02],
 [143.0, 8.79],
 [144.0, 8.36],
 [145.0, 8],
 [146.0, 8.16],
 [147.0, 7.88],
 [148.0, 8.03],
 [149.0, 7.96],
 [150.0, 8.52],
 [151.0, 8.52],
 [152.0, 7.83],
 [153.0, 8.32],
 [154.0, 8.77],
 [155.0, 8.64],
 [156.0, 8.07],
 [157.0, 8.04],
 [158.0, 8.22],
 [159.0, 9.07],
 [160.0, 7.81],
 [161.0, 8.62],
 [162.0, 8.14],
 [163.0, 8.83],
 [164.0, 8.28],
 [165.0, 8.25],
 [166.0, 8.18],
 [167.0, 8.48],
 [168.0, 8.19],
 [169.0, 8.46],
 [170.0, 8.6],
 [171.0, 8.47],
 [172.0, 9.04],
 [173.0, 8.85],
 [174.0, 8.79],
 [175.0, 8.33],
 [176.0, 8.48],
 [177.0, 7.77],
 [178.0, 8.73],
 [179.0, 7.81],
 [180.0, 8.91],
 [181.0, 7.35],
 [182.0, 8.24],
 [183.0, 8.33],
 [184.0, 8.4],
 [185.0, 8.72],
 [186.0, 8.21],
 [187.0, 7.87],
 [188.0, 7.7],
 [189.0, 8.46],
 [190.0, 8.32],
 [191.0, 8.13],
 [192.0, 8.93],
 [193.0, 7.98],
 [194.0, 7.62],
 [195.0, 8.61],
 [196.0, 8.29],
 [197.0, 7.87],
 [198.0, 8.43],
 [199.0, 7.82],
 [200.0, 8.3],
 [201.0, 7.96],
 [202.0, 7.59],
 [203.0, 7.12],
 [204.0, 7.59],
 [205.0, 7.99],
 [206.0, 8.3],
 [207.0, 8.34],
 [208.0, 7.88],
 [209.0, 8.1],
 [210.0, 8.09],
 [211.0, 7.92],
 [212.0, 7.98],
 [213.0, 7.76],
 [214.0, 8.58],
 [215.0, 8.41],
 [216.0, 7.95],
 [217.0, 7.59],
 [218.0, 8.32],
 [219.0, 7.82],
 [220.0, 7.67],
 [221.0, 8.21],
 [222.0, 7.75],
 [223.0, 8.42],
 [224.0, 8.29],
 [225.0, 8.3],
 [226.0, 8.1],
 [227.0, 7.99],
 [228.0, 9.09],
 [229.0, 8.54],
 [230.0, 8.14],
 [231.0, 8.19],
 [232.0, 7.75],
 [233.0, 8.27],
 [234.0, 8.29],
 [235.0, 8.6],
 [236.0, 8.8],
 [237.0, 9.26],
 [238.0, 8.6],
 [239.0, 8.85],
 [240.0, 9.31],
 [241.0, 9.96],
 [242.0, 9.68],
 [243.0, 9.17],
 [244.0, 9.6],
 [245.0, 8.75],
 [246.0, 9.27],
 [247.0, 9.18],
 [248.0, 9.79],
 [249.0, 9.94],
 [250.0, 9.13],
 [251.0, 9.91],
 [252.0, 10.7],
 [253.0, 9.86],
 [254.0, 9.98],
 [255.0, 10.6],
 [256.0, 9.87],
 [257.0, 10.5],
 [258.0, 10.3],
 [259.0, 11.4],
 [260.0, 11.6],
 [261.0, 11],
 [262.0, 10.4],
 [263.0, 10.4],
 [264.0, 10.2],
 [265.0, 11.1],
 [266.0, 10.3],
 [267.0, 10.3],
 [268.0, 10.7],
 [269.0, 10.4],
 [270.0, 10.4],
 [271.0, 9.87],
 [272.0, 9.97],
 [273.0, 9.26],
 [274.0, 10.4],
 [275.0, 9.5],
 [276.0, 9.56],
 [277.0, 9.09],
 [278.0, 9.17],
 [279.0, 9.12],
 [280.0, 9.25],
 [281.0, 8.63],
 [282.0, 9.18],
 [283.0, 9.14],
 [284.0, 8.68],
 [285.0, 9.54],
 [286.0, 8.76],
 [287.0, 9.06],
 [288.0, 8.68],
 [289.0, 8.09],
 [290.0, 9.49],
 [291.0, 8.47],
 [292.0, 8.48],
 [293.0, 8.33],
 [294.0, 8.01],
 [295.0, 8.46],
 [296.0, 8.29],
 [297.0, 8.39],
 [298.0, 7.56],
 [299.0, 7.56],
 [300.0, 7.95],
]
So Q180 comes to -0.5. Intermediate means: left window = 7.98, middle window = 8.33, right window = 8.37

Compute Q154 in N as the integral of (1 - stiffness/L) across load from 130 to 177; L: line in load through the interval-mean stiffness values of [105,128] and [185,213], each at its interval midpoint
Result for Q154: -1.7 N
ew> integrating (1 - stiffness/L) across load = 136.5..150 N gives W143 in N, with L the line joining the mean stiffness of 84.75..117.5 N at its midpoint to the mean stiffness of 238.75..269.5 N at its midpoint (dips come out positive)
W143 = 1.0 N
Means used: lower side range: 8.15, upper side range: 10.1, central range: 8.04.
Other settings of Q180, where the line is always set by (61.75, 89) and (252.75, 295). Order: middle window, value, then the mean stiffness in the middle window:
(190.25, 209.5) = 1.8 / 8.05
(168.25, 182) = 0.3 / 8.42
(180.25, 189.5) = 0.6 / 8.16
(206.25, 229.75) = 2.5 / 8.14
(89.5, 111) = -0.7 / 8.1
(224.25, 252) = 1.1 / 8.93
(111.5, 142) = 0.5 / 7.98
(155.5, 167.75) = 0.2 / 8.33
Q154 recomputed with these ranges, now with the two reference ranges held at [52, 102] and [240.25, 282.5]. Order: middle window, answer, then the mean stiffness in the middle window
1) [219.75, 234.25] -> 2.0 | 8.21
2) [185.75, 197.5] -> 1.1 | 8.16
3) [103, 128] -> 0.2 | 7.96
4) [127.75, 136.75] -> 0.1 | 8.13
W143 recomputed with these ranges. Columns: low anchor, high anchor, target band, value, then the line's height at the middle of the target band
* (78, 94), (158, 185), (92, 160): 2.4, 8.39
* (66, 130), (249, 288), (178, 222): 5.2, 9.18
